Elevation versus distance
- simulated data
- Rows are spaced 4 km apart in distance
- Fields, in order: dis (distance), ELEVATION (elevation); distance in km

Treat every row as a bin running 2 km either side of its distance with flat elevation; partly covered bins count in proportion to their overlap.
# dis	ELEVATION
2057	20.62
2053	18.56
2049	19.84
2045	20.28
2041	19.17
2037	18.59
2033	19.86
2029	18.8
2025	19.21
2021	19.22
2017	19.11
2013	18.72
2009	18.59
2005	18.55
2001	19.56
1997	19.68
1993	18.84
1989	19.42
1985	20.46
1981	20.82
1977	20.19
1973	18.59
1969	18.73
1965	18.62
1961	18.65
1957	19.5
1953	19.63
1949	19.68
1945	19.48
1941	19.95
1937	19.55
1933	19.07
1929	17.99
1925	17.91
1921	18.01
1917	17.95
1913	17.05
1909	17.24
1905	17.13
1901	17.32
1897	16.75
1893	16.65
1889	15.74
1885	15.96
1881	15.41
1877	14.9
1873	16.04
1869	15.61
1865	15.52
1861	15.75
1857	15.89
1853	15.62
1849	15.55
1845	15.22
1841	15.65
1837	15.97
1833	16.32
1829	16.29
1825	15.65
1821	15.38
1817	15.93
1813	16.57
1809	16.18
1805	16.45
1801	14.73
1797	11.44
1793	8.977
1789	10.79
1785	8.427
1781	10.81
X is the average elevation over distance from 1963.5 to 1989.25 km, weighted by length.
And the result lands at 19.6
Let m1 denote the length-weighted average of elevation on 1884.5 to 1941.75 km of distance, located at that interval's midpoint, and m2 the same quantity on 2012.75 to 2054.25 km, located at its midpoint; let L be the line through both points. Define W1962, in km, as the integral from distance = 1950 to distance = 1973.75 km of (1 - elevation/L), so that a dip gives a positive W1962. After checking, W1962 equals -1.0 km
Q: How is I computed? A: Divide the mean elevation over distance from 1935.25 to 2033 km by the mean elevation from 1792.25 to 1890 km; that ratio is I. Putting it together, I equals 1.3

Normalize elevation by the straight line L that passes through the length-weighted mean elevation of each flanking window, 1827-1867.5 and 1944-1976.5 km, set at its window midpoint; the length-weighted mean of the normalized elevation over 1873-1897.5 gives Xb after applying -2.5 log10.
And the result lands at 0.07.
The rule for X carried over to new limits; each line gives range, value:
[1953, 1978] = 19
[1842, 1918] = 16.1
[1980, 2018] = 19.3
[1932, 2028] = 19.3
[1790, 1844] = 15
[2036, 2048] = 19.5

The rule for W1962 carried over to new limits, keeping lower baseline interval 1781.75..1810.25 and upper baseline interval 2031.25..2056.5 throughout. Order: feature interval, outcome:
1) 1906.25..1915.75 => -1.0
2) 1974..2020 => -3.4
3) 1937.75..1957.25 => -3.5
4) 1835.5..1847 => -1.7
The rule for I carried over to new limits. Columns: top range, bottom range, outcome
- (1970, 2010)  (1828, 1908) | 1.22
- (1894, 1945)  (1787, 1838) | 1.23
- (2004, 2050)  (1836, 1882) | 1.23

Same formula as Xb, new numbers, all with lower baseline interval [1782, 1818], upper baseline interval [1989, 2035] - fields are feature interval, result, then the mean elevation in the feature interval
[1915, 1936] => -0.10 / 18.3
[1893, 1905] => -0.07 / 17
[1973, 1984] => -0.11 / 20.2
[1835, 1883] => -0.06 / 15.6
